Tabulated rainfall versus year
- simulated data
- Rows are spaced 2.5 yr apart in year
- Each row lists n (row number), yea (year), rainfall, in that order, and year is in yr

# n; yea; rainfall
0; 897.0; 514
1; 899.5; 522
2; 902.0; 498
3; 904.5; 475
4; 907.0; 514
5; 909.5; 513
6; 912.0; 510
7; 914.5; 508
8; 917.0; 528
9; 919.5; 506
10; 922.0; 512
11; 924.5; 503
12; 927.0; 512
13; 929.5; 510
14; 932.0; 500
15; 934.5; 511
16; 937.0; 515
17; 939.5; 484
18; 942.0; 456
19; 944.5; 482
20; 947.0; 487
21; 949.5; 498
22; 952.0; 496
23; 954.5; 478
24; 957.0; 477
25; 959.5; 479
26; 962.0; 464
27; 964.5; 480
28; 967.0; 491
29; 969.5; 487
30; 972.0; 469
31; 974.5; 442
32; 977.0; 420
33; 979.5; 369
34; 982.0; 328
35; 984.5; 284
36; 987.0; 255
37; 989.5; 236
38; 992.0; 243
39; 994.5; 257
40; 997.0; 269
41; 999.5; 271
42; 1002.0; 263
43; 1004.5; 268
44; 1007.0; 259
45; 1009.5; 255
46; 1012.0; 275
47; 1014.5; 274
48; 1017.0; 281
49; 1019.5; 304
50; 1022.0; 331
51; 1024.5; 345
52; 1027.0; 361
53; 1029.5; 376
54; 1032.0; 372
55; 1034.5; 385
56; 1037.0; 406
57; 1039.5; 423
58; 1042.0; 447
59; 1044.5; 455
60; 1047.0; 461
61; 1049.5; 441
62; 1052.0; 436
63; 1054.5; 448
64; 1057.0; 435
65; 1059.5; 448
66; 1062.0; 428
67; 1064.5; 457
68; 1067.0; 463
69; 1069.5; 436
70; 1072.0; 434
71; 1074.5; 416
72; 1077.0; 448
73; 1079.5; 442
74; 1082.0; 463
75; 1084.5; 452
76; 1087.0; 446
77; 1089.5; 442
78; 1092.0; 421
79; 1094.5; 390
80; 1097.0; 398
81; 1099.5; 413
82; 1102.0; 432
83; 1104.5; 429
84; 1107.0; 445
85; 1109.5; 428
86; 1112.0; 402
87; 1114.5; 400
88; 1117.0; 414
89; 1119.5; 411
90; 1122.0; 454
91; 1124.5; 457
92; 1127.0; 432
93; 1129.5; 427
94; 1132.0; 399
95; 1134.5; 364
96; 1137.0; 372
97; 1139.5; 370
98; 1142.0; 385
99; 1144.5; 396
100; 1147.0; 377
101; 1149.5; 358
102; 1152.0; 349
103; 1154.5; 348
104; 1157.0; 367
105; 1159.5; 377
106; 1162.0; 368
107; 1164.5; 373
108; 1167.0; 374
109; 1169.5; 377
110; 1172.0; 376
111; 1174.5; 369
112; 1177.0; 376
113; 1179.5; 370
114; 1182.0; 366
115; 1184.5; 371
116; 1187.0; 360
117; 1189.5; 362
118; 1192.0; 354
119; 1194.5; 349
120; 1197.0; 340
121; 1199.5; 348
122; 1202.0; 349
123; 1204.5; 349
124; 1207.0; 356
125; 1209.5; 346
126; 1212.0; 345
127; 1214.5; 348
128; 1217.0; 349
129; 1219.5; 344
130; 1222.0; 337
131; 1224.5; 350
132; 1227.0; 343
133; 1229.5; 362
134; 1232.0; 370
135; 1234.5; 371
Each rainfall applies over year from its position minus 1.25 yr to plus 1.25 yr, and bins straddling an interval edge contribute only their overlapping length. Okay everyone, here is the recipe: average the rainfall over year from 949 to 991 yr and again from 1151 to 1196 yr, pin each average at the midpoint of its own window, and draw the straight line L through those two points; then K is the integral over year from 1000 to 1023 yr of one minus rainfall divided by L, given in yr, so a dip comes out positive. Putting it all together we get 7.3 yr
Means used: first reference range 418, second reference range 366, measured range 278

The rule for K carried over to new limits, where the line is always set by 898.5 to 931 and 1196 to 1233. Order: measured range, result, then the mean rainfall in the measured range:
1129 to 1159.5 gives 0.9 yr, 375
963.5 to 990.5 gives 5.0 yr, 388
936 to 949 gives 0.2 yr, 485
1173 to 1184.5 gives -0.1 yr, 370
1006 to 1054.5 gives 8.7 yr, 365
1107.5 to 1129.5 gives -1.4 yr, 426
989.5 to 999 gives 4.3 yr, 255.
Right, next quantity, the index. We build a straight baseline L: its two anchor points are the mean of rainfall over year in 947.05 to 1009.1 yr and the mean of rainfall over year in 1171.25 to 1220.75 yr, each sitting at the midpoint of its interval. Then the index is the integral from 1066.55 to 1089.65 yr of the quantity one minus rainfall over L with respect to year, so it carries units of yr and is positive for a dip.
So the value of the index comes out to -4.9 yr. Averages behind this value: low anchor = 375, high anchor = 356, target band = 444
